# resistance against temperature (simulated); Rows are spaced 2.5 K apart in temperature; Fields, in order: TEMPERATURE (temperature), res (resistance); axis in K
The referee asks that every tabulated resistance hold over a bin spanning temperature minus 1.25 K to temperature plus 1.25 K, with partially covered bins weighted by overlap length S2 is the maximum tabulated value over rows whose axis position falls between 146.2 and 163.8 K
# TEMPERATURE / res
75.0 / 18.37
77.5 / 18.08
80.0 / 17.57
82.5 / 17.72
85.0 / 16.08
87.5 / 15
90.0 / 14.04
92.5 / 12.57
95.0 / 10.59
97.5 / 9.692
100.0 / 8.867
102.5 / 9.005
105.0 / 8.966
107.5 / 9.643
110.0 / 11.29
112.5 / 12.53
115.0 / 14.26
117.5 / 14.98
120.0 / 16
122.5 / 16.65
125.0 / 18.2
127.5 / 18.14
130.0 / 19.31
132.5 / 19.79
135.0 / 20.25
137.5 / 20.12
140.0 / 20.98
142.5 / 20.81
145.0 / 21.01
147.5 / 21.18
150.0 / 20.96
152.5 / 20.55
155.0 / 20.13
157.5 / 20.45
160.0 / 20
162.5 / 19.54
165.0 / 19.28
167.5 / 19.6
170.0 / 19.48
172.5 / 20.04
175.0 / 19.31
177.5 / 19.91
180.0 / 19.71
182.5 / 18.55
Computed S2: 21.18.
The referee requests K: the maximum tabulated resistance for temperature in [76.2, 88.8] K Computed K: 18.08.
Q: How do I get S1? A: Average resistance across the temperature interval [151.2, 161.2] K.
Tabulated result 20.3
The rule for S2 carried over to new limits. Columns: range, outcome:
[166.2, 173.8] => 20.04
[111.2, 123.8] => 16.65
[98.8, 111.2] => 11.29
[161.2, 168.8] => 19.6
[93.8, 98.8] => 10.59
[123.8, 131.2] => 19.31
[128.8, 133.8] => 19.79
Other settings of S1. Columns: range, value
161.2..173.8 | 19.6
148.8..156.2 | 20.5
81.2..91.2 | 15.7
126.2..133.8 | 19.1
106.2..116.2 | 11.9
